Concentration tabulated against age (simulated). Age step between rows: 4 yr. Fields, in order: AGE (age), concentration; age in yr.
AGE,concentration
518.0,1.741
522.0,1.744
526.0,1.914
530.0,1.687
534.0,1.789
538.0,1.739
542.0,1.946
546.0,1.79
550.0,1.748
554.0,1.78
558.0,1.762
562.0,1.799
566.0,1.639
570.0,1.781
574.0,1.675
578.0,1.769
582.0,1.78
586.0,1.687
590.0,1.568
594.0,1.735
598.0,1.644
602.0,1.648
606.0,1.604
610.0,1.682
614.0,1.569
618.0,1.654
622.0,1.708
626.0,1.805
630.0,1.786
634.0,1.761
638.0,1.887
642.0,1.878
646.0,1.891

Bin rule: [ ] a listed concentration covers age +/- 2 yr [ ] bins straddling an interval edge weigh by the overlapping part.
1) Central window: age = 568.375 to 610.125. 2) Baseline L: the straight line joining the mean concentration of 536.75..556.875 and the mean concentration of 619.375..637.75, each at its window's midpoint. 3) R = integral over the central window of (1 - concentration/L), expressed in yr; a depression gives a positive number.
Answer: 2.3 yr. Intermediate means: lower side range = 1.8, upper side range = 1.77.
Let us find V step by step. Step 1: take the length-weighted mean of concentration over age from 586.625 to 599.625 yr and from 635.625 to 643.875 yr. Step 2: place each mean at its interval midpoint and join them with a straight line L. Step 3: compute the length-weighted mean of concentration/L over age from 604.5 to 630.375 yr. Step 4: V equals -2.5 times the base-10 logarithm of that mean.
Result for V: 0.06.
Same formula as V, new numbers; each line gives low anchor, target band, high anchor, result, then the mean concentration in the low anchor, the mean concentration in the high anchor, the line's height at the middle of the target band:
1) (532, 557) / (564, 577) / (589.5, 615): 0.01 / 1.8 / 1.64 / 1.73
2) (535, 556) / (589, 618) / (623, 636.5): 0.09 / 1.8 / 1.78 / 1.79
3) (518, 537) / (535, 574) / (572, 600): -0.02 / 1.78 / 1.69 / 1.74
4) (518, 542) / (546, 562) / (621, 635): 0.01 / 1.79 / 1.77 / 1.78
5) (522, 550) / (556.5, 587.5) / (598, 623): -0.01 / 1.8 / 1.64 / 1.72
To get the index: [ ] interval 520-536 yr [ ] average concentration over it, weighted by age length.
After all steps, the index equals 1.78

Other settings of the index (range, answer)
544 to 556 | 1.77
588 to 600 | 1.65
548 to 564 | 1.77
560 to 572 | 1.74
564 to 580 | 1.72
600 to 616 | 1.63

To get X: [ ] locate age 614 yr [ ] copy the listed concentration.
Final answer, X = 1.569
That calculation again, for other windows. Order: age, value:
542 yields 1.946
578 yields 1.769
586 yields 1.687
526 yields 1.914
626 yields 1.805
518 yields 1.741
